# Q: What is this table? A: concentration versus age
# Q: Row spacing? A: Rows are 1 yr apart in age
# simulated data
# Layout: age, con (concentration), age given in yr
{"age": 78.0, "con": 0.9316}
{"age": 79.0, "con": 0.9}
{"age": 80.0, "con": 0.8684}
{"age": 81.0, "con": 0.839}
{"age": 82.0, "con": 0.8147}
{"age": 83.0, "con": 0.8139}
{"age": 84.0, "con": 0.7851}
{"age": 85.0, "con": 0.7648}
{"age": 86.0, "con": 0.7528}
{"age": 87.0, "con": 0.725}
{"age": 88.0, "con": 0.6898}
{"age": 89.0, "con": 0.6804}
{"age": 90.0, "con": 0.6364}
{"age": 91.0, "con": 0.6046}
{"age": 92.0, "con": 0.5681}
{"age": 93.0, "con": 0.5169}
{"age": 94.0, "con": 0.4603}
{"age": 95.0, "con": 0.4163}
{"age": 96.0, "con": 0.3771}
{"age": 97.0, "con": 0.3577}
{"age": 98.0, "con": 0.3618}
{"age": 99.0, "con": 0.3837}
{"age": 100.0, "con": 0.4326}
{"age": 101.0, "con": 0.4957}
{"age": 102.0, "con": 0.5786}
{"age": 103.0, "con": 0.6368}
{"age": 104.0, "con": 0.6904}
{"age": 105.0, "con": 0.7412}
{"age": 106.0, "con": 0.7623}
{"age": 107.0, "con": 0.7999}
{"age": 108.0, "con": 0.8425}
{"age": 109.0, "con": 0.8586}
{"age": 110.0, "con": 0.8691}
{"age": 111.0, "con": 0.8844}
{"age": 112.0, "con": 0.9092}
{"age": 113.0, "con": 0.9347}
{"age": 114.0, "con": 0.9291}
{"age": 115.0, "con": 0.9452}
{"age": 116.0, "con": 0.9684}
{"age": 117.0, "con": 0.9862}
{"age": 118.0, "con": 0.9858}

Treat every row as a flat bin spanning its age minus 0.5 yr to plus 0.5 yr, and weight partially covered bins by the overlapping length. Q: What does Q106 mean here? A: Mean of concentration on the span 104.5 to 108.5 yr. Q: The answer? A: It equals 0.786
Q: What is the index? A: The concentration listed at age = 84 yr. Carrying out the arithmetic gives 0.7851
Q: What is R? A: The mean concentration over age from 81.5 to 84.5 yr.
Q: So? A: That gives 0.805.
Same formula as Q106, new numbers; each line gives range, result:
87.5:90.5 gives 0.669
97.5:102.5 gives 0.45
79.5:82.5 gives 0.841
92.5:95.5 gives 0.464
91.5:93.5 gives 0.542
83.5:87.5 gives 0.757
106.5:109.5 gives 0.834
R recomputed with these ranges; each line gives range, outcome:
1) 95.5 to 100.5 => 0.383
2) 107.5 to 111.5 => 0.864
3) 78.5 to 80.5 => 0.884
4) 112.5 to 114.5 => 0.932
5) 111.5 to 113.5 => 0.922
